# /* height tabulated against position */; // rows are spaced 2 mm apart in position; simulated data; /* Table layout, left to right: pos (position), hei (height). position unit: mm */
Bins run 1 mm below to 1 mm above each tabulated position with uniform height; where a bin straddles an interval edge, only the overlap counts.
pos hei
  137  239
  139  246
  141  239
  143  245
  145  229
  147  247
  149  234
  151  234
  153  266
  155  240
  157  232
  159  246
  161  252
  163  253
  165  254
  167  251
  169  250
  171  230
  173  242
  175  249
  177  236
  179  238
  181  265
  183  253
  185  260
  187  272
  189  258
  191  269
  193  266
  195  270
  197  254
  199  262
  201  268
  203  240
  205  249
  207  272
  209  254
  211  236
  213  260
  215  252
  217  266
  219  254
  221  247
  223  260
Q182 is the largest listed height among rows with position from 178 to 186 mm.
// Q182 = 265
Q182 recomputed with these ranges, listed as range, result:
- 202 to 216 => 272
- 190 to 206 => 270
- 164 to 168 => 254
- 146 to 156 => 266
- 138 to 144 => 246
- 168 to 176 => 250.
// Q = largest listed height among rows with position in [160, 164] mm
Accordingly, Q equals 253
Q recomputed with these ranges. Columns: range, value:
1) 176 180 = 238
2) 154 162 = 252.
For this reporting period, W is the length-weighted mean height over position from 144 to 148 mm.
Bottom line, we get 238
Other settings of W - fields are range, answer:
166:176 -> 244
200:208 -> 257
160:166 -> 253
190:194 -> 268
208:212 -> 245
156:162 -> 243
